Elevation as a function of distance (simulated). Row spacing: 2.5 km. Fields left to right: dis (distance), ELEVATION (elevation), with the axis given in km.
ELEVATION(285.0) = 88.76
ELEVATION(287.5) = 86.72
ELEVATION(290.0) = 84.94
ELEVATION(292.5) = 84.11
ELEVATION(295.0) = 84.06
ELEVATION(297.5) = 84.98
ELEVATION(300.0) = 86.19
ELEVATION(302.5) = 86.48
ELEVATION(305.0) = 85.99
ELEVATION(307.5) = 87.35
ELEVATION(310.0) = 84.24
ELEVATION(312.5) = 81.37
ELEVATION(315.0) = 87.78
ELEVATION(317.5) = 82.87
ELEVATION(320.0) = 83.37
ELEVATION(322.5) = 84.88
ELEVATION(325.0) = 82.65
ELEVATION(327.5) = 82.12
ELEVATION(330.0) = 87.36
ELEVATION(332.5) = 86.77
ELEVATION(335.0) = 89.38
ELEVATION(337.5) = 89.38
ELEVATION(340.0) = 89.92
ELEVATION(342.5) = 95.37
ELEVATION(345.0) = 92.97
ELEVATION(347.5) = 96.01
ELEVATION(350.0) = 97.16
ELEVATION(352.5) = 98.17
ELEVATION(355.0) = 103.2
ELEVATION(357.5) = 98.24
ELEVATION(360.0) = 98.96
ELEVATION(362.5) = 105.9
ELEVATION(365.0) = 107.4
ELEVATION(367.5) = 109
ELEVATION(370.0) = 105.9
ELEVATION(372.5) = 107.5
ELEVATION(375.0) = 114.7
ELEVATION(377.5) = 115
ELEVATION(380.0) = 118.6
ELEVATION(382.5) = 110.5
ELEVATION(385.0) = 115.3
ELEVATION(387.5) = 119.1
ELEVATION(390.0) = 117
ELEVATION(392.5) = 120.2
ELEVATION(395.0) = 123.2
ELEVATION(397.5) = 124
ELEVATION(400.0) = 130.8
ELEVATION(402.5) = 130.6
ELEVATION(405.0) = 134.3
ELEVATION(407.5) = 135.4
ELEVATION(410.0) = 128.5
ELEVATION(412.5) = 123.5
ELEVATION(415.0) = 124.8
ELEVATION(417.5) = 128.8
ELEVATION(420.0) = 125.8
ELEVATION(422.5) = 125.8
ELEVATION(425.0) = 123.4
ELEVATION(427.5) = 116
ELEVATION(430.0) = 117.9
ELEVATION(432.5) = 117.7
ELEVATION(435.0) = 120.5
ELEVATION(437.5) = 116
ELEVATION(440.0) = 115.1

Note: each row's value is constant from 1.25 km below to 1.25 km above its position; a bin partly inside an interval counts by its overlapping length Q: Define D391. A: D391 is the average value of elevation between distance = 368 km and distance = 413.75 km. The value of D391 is 121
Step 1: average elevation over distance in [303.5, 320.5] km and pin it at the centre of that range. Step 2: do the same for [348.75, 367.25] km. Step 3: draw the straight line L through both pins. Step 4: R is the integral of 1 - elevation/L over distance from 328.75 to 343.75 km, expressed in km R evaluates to 0.64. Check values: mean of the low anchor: 84.8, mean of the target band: 89.7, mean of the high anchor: 102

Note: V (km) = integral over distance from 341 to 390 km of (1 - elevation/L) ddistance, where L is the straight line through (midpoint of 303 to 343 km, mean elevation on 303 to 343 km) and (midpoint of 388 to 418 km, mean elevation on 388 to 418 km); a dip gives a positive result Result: 0.8 km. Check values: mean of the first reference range 86.1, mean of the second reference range 127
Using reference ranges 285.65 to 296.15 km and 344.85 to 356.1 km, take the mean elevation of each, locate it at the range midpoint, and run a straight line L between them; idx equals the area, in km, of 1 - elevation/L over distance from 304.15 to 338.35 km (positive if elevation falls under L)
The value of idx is 2.3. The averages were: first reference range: 85.2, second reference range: 97.9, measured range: 85.3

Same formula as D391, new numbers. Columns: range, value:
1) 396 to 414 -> 129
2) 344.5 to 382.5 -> 105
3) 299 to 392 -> 97.1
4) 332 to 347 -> 91.1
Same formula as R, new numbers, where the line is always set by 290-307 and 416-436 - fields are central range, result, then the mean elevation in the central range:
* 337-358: 0.79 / 95.7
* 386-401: -1.25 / 122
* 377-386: -0.46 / 115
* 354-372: -0.05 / 104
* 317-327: 0.95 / 83.4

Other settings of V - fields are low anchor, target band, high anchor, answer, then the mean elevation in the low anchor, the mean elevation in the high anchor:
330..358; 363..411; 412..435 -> -4.2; 93.8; 122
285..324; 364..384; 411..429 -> -0.5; 85.1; 124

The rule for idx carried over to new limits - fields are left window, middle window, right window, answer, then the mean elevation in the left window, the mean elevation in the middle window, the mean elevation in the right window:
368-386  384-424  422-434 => -3.2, 112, 125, 120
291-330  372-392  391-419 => 0.3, 84.7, 115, 128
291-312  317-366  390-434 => 3.5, 85.3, 92.7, 125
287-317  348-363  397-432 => 0.7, 85.3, 99.8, 126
